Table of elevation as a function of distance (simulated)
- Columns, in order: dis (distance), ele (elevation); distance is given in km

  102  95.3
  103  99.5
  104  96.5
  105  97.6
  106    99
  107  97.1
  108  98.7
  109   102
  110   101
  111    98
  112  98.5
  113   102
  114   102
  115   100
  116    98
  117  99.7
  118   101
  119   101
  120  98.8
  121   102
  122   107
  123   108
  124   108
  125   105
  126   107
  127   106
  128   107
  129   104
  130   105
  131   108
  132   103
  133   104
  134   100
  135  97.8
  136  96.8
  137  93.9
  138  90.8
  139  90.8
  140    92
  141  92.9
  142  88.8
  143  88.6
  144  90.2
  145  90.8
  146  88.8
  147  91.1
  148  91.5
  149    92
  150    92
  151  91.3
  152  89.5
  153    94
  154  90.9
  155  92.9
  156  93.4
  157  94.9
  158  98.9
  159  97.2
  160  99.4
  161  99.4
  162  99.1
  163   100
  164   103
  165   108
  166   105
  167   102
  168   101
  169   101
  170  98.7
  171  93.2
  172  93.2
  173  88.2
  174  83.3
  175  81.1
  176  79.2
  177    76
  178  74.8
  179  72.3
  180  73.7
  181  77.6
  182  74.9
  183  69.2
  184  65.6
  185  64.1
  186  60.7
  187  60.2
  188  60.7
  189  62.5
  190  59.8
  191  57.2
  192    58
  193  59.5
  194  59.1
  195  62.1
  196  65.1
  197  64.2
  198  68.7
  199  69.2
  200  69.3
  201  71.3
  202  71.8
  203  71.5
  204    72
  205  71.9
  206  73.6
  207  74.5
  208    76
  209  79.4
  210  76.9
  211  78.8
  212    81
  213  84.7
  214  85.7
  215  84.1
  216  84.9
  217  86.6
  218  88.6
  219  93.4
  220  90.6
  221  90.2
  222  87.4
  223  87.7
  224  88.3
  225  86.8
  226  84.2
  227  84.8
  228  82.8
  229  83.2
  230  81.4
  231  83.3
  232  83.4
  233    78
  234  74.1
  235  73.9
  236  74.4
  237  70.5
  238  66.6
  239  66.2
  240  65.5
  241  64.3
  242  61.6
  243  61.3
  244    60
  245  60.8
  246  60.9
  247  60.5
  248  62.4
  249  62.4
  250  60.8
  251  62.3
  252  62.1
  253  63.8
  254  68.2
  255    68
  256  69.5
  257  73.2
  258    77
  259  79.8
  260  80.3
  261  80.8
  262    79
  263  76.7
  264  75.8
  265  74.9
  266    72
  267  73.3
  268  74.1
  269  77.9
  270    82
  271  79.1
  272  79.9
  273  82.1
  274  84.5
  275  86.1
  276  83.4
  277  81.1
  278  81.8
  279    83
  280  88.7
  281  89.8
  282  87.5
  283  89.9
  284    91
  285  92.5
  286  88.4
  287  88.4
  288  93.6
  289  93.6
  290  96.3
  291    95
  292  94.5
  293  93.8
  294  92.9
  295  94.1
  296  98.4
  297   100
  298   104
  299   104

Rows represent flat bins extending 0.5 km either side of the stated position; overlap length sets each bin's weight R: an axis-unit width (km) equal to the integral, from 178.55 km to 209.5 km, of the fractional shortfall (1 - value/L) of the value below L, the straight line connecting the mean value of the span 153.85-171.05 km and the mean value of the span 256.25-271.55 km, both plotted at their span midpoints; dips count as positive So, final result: 8.23 km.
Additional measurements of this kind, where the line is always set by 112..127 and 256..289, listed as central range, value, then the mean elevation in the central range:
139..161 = 1.4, 92.6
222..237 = 1.1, 81.7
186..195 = 3.2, 59.8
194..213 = 4.0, 72.1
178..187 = 2.4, 69.5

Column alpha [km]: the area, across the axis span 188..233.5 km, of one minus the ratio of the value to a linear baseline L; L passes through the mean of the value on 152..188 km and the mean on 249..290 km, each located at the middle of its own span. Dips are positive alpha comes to 3.98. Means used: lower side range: 87.3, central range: 76.6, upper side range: 79.4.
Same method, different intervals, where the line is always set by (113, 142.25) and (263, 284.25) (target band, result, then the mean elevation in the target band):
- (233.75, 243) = 1.95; 68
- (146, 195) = 5.95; 83.8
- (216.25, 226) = 0.00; 88.5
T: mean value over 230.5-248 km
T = 68.4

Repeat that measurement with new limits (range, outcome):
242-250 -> 61.2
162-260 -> 75.9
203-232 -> 82.8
